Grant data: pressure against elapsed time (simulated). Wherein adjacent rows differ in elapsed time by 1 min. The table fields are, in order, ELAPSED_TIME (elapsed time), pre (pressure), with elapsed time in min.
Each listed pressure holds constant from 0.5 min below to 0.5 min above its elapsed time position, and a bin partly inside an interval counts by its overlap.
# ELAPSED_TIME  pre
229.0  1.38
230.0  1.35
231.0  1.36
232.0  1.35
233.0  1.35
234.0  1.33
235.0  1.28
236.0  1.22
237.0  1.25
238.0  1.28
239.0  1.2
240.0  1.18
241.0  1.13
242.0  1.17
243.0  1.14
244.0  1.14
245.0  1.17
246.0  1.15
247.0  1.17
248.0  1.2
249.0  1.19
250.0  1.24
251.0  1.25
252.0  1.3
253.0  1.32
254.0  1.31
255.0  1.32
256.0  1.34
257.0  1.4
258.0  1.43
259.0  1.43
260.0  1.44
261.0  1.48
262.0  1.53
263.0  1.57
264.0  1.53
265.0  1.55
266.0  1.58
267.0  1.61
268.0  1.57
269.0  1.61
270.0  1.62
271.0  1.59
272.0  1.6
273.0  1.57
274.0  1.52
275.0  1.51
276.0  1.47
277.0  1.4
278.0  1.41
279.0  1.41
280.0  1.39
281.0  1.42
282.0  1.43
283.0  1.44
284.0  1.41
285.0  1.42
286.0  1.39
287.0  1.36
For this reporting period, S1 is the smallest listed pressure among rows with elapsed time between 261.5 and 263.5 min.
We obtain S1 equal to 1.53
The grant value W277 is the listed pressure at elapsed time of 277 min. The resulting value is 1.4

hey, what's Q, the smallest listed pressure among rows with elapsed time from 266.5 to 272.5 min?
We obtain 1.57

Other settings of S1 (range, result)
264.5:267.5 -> 1.55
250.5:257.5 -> 1.25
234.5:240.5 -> 1.18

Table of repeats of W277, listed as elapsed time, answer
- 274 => 1.52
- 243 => 1.14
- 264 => 1.53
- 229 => 1.38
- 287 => 1.36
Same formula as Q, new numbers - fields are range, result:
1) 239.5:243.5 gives 1.13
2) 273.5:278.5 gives 1.4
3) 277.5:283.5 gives 1.39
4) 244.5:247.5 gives 1.15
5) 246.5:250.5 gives 1.17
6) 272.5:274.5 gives 1.52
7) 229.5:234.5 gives 1.33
